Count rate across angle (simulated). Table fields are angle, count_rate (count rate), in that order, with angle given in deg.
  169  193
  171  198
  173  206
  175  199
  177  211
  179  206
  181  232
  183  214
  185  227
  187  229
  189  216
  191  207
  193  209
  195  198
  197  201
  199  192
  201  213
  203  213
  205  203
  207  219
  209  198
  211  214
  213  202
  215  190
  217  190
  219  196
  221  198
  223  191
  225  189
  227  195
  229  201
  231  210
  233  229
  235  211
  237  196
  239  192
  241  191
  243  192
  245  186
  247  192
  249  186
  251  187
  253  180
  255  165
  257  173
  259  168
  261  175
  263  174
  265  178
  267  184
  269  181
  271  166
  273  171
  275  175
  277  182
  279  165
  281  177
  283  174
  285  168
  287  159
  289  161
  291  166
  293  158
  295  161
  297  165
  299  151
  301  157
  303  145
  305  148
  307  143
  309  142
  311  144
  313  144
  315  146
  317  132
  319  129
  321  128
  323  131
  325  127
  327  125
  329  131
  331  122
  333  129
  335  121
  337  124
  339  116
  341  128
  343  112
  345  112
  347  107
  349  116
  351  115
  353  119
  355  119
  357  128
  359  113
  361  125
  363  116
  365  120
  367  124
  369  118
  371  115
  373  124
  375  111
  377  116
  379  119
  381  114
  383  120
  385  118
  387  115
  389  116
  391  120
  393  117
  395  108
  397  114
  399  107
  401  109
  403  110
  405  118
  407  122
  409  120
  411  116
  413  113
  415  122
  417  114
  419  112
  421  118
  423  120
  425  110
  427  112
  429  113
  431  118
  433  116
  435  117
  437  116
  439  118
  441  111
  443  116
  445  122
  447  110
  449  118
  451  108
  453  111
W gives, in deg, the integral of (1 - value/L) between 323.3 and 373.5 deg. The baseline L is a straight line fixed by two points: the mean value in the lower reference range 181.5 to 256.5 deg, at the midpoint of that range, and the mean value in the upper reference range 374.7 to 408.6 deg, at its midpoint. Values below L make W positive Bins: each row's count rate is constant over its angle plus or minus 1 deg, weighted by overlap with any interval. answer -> 5.9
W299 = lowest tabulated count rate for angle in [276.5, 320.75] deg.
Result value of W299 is 129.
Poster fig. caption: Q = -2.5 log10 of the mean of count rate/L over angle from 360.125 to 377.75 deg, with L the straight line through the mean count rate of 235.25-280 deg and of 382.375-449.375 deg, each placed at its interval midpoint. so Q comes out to 0.137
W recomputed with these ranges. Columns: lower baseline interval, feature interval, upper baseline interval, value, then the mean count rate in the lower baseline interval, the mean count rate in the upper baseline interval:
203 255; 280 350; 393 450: 9.2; 197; 115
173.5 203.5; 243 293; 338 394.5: -1.7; 211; 118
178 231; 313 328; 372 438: 2.1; 206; 116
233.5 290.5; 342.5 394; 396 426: 6.1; 179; 115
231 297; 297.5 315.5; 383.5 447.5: 1.6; 179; 115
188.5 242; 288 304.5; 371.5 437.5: 0.7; 202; 116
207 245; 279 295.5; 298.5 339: -0.9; 199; 135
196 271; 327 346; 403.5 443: 3.7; 193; 116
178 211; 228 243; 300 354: -1.4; 211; 129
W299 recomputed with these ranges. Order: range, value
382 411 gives 107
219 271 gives 165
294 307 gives 143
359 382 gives 111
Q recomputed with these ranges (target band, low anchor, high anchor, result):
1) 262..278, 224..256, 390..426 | 0.02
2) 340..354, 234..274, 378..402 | 0.18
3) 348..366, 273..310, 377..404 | 0.10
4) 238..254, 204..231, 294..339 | -0.04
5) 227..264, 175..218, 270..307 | -0.03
